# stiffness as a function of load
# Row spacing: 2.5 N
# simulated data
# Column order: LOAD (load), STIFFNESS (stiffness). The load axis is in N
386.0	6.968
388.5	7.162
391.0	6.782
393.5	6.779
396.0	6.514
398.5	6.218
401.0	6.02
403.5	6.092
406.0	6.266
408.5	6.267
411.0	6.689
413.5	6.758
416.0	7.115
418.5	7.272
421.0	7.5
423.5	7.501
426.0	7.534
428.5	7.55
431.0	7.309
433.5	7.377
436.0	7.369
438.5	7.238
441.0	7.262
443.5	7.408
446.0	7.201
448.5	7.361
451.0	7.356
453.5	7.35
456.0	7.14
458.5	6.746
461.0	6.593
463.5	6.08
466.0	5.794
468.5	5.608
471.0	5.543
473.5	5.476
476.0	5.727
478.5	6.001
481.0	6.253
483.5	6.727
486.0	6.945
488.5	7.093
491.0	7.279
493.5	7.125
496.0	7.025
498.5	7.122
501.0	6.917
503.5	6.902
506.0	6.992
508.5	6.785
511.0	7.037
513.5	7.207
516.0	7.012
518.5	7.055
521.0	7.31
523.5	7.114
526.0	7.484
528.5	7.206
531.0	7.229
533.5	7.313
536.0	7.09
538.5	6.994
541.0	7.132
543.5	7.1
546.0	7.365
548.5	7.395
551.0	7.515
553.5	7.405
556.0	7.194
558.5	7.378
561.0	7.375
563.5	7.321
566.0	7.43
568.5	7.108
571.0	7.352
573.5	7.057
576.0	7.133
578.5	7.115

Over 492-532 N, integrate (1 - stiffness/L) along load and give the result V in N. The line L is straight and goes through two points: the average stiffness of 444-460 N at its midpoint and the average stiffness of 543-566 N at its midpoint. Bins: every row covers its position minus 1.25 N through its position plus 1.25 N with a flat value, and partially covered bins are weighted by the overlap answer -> 1.0 N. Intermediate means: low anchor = 7.19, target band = 7.1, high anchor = 7.35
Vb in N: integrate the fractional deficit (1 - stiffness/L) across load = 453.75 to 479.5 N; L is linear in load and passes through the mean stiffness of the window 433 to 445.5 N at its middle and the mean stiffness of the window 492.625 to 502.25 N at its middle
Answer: 3.84 N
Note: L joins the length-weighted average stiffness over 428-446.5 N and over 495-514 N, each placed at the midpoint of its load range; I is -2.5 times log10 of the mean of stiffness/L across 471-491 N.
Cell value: 0.13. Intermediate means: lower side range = 7.34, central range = 6.33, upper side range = 6.99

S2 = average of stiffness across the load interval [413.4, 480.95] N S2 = 6.85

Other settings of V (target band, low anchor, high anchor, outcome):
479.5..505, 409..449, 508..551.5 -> 1.00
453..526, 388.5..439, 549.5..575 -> 4.33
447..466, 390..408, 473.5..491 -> -1.34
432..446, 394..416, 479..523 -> -1.50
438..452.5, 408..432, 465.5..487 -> -1.44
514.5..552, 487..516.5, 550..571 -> -0.09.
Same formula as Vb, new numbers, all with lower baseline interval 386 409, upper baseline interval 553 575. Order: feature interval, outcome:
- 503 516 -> 0.1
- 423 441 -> -2.0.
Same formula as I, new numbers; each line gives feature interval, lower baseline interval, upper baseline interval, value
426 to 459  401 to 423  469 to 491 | -0.12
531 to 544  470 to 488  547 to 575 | -0.02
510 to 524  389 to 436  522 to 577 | 0.01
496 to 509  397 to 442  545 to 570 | 0.04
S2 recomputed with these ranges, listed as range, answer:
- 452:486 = 6.27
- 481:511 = 6.96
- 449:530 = 6.76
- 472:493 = 6.45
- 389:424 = 6.69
